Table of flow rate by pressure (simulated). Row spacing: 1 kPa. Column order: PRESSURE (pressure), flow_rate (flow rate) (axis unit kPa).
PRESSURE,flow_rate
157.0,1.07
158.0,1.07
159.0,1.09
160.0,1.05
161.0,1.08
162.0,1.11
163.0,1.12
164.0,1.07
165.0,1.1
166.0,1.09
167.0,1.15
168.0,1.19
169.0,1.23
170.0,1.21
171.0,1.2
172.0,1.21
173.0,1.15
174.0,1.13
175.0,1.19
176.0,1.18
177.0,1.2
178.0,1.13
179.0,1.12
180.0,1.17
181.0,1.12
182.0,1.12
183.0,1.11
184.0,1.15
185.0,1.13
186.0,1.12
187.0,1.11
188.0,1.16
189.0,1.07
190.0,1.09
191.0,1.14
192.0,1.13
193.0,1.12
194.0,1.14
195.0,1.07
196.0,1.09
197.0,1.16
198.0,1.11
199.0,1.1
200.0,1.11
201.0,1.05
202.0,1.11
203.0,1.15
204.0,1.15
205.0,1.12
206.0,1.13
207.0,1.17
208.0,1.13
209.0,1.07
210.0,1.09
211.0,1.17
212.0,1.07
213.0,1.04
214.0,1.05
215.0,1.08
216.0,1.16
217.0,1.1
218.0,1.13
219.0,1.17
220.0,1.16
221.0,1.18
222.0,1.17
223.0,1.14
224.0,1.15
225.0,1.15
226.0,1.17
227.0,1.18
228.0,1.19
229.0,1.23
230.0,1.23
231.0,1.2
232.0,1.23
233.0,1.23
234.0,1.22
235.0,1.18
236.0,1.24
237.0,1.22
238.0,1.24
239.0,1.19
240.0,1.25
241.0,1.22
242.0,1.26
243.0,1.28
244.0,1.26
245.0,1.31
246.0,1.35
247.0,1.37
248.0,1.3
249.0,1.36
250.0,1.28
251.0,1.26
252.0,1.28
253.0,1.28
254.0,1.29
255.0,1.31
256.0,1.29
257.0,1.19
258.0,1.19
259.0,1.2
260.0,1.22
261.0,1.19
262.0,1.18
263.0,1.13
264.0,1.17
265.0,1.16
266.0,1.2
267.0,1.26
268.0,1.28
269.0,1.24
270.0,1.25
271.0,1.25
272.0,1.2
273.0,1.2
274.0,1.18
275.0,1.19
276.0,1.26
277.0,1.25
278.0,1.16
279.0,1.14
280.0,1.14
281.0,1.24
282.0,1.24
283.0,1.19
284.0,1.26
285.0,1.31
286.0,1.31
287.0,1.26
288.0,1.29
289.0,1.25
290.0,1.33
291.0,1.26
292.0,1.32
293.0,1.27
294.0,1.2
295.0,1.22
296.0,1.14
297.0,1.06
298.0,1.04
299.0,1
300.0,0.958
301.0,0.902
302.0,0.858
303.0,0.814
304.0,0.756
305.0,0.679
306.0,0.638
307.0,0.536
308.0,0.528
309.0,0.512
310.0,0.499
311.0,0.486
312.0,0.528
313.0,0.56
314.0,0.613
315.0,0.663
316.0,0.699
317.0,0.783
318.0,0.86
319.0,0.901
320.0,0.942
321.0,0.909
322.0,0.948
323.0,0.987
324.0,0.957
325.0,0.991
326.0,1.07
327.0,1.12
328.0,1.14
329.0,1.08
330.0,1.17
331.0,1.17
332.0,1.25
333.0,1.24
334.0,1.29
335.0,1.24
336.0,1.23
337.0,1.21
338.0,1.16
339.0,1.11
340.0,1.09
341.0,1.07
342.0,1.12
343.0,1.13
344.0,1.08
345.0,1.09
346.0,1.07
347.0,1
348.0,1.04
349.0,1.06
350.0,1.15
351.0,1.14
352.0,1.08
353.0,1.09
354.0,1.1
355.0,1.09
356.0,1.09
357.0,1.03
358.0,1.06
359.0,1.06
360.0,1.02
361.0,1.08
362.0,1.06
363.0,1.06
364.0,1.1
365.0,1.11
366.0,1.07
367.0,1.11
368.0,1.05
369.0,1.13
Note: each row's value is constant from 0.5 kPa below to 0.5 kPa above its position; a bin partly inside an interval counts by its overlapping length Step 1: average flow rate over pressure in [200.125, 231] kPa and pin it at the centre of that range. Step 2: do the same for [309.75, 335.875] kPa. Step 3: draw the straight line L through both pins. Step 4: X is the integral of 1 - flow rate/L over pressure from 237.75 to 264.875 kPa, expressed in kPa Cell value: -4.6 kPa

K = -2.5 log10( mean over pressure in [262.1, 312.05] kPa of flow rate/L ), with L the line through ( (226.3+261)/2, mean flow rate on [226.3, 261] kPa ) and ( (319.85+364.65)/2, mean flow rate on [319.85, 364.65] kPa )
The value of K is 0.104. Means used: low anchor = 1.25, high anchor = 1.09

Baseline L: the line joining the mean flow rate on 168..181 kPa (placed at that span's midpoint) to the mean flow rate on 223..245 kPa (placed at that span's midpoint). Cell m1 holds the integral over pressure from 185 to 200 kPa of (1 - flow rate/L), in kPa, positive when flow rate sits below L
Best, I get 0.9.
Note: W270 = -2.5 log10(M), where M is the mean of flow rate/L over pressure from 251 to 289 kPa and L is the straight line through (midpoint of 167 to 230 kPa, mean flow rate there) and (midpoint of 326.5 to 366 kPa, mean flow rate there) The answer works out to -0.093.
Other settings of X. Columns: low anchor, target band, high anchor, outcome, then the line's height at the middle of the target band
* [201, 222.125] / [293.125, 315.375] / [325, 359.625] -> 6.55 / 1.12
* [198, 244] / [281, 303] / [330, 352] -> -0.37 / 1.15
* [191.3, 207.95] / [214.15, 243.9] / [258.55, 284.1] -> -0.90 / 1.16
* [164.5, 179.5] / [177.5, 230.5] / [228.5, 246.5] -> 3.21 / 1.2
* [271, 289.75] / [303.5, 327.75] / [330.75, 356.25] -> 8.49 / 1.17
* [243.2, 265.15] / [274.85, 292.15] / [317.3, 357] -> -0.71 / 1.2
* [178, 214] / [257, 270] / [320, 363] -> -1.14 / 1.11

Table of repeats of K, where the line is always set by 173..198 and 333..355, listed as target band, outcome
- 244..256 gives -0.159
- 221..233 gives -0.054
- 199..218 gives 0.021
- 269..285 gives -0.081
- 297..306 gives 0.276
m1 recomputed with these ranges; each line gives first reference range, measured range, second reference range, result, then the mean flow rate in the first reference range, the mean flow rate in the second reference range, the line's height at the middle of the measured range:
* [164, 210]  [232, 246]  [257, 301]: -0.8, 1.13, 1.2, 1.17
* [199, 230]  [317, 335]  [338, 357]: 0.6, 1.13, 1.09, 1.1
